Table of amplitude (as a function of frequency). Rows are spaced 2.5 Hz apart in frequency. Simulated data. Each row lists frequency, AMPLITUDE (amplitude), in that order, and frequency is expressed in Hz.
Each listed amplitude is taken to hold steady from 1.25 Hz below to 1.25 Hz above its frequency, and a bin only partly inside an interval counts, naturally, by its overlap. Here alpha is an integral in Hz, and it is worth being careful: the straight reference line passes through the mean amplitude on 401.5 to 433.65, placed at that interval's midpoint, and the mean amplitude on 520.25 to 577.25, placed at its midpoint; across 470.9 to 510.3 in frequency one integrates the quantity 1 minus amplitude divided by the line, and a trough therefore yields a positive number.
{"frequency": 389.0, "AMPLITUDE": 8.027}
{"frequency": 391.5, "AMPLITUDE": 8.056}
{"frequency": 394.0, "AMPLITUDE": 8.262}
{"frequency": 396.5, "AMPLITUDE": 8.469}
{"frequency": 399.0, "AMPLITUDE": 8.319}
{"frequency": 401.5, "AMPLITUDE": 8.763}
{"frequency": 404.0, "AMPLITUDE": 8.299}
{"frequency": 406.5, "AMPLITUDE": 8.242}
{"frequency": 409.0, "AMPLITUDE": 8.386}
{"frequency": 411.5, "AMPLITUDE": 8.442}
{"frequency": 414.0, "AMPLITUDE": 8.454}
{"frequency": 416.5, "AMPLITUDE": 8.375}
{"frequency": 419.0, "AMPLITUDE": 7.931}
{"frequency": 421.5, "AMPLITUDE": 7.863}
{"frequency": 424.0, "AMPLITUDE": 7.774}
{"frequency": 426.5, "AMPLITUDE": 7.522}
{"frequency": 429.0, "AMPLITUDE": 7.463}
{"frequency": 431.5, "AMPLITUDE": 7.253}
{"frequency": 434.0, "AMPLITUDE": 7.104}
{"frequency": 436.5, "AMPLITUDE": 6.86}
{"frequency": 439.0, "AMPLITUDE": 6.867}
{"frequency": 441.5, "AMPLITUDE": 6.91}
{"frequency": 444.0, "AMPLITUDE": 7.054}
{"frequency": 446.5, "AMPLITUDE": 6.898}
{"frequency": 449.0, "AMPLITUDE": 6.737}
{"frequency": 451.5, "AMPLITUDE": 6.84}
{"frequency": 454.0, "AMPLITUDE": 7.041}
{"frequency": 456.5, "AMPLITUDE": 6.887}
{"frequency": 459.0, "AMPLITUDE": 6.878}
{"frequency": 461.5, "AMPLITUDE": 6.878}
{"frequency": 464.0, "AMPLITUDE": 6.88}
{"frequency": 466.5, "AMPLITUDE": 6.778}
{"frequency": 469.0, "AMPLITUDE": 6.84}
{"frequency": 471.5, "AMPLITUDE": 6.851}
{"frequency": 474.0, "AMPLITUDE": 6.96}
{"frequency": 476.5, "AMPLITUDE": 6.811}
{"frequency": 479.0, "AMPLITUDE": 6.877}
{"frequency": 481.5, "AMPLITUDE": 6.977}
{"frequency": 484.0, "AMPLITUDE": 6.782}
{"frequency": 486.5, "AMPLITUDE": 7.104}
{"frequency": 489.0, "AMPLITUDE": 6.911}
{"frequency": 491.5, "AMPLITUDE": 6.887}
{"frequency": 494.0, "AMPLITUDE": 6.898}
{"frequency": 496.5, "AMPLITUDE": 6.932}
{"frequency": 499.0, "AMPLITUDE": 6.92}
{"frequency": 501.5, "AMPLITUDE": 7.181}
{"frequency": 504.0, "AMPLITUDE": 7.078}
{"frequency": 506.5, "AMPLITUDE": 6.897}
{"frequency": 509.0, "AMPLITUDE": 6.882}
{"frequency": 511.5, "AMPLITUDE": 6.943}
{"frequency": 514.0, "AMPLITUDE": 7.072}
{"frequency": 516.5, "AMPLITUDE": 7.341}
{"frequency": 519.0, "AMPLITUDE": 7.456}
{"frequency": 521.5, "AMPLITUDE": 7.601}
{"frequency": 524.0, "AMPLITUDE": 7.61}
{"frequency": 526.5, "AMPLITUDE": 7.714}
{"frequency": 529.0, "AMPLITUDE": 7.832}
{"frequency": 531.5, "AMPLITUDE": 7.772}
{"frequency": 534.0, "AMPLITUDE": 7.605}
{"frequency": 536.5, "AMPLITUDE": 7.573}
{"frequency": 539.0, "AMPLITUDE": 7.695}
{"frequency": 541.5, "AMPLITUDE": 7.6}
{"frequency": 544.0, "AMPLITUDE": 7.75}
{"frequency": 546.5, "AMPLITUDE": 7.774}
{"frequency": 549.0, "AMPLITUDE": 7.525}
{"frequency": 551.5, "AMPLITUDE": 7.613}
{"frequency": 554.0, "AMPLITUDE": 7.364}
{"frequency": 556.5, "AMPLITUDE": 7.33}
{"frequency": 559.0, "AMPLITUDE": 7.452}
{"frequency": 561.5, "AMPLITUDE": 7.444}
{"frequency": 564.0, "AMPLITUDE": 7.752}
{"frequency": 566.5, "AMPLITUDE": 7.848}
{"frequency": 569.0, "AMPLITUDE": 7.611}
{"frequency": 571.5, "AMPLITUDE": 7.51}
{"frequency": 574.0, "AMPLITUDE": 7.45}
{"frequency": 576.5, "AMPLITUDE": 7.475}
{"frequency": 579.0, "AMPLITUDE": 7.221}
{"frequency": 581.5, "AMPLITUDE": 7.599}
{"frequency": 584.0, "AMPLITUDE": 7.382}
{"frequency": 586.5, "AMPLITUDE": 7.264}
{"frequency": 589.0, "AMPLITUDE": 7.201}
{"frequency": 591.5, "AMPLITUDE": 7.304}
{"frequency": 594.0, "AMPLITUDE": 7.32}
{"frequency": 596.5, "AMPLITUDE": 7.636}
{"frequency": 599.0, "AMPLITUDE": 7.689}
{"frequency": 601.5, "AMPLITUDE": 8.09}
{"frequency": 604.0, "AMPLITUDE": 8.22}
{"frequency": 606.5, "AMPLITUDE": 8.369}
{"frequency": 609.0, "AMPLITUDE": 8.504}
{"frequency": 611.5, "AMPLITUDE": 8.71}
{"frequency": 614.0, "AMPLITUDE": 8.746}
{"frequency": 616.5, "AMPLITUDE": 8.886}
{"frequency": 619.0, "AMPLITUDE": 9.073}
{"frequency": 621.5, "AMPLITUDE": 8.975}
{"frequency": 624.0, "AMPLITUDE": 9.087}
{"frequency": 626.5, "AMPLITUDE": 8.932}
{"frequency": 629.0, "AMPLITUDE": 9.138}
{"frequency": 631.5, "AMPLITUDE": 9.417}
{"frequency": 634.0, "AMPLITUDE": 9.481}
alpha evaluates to 4.3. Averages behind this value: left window 8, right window 7.61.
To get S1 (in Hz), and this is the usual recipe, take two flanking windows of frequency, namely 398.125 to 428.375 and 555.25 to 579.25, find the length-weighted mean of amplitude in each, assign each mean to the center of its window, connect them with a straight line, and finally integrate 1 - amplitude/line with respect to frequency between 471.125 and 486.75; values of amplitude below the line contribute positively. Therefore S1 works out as 2.0 Hz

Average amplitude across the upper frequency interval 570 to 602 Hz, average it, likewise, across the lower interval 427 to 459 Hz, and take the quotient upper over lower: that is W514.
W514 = 1.07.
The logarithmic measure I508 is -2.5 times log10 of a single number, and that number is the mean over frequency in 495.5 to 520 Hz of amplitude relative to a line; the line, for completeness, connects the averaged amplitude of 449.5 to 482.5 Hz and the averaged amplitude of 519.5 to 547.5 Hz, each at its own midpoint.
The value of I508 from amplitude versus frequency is 0.05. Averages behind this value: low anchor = 6.88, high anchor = 7.68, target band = 7.07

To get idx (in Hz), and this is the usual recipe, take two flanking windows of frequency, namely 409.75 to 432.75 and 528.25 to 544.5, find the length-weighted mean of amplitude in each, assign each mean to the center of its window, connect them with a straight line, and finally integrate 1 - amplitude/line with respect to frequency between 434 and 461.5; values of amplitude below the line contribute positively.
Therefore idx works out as 3.3 Hz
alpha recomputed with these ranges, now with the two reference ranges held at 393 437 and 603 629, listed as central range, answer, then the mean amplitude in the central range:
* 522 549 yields 2.5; 7.68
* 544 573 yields 3.3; 7.57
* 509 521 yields 1.7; 7.19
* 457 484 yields 4.4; 6.87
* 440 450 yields 1.5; 6.9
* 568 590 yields 3.1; 7.41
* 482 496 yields 2.3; 6.92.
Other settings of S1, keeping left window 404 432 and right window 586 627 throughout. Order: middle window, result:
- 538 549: 0.6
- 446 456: 1.5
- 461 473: 1.8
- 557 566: 0.7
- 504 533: 2.7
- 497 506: 1.2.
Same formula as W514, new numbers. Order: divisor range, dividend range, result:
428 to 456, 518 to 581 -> 1.08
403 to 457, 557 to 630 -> 1.06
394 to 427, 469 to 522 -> 0.85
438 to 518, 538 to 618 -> 1.12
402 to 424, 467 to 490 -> 0.84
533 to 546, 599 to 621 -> 1.12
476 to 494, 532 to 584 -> 1.09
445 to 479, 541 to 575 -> 1.10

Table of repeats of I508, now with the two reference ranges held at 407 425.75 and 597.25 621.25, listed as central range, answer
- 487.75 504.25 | 0.19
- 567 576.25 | 0.12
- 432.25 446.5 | 0.18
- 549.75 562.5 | 0.13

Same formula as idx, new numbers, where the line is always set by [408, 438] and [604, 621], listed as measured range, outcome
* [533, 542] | 0.76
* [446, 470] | 3.25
